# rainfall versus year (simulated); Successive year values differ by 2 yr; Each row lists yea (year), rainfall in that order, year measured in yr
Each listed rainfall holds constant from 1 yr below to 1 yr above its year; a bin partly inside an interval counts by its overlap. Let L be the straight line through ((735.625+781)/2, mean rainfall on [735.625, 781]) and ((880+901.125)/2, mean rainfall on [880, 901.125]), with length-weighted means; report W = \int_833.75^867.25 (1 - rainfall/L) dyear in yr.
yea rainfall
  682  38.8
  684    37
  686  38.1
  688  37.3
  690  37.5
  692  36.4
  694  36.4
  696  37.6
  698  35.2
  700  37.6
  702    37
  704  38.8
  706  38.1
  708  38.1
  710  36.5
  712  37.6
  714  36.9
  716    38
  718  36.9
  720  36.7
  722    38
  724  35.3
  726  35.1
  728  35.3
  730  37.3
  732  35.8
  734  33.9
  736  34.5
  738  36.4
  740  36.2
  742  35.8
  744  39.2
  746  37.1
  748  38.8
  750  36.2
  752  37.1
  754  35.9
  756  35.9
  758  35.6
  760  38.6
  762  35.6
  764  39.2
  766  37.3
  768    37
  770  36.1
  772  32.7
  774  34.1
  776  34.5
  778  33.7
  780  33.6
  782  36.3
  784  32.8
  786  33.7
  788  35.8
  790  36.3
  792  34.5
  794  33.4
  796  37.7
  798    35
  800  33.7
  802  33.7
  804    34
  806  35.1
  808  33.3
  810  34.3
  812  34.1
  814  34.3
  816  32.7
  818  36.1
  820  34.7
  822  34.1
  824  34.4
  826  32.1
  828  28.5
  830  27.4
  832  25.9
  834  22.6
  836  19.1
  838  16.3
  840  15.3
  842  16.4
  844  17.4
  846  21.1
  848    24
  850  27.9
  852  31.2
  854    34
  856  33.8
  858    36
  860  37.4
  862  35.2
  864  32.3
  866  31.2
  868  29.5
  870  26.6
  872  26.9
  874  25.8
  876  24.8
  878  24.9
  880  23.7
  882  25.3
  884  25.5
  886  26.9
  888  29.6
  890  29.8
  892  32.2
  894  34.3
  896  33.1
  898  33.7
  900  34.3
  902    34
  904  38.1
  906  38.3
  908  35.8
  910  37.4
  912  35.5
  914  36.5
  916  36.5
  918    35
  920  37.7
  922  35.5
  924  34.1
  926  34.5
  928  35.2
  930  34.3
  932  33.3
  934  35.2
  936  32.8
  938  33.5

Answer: 5.49 yr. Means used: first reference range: 36.2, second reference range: 30.2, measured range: 26.7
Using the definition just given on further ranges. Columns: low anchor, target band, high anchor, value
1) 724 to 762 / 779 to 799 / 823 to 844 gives -3.45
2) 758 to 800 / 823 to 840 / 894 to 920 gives 4.95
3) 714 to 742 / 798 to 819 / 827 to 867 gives -3.16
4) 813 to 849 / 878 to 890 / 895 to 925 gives 2.29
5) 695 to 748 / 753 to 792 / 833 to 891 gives -2.86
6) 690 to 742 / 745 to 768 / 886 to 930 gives -0.52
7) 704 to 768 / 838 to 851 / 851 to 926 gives 5.23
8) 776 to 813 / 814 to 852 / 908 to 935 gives 9.31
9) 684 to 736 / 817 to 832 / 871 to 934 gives 0.95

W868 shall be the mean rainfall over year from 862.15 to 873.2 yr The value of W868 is 29.7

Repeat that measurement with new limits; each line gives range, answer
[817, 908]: 29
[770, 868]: 31.2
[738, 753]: 37.1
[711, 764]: 36.6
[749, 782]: 35.8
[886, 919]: 34.4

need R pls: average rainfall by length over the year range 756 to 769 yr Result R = 37.1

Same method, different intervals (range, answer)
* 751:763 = 36.4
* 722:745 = 36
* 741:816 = 35.4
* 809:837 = 30.7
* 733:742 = 35.3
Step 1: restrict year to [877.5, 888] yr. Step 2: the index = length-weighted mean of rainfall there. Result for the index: 25.7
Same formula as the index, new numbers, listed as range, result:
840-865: 28.3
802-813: 34.1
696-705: 37.2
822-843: 24.3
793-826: 34.3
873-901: 28.8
